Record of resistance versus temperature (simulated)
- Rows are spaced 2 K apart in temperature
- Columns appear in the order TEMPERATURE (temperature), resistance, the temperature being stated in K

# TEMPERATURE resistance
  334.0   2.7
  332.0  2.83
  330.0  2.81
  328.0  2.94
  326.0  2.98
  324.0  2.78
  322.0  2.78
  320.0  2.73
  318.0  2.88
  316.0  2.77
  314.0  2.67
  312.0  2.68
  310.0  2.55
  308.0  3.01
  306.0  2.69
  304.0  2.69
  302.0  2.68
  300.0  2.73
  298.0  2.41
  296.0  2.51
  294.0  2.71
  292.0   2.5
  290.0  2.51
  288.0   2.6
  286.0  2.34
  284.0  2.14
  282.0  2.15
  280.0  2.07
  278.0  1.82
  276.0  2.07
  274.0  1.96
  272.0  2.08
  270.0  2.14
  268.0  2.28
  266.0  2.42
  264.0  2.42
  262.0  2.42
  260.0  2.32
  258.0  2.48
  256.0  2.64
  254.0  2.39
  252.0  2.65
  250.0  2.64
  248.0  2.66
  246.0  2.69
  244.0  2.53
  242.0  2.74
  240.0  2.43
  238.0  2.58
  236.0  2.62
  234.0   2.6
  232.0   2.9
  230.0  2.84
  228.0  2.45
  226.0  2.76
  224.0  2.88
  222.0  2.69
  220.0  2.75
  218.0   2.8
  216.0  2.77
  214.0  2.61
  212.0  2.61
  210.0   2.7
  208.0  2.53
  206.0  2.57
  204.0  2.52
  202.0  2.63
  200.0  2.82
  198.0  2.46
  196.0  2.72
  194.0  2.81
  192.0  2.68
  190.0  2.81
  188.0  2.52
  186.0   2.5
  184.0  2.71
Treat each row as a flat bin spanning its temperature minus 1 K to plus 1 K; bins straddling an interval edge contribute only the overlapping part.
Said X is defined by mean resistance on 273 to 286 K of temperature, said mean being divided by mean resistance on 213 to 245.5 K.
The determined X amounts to 0.8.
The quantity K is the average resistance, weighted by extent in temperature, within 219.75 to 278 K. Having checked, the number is 2.5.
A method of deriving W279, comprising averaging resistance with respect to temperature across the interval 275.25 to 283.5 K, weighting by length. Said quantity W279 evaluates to 2.03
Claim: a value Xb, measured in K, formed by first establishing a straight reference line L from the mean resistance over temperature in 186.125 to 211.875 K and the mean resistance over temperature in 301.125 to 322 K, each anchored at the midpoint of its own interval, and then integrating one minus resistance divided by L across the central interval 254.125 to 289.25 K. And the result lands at 5.7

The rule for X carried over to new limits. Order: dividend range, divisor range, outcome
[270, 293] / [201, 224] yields 0.83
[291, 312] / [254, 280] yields 1.18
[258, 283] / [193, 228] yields 0.82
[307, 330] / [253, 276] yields 1.21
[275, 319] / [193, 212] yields 0.95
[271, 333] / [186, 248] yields 0.96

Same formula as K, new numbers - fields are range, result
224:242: 2.67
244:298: 2.37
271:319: 2.47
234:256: 2.6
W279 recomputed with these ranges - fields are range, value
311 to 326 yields 2.77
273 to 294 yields 2.24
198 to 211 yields 2.62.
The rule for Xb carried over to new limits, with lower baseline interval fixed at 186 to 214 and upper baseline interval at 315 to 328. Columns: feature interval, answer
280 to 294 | 2.0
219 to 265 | 1.6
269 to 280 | 2.9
